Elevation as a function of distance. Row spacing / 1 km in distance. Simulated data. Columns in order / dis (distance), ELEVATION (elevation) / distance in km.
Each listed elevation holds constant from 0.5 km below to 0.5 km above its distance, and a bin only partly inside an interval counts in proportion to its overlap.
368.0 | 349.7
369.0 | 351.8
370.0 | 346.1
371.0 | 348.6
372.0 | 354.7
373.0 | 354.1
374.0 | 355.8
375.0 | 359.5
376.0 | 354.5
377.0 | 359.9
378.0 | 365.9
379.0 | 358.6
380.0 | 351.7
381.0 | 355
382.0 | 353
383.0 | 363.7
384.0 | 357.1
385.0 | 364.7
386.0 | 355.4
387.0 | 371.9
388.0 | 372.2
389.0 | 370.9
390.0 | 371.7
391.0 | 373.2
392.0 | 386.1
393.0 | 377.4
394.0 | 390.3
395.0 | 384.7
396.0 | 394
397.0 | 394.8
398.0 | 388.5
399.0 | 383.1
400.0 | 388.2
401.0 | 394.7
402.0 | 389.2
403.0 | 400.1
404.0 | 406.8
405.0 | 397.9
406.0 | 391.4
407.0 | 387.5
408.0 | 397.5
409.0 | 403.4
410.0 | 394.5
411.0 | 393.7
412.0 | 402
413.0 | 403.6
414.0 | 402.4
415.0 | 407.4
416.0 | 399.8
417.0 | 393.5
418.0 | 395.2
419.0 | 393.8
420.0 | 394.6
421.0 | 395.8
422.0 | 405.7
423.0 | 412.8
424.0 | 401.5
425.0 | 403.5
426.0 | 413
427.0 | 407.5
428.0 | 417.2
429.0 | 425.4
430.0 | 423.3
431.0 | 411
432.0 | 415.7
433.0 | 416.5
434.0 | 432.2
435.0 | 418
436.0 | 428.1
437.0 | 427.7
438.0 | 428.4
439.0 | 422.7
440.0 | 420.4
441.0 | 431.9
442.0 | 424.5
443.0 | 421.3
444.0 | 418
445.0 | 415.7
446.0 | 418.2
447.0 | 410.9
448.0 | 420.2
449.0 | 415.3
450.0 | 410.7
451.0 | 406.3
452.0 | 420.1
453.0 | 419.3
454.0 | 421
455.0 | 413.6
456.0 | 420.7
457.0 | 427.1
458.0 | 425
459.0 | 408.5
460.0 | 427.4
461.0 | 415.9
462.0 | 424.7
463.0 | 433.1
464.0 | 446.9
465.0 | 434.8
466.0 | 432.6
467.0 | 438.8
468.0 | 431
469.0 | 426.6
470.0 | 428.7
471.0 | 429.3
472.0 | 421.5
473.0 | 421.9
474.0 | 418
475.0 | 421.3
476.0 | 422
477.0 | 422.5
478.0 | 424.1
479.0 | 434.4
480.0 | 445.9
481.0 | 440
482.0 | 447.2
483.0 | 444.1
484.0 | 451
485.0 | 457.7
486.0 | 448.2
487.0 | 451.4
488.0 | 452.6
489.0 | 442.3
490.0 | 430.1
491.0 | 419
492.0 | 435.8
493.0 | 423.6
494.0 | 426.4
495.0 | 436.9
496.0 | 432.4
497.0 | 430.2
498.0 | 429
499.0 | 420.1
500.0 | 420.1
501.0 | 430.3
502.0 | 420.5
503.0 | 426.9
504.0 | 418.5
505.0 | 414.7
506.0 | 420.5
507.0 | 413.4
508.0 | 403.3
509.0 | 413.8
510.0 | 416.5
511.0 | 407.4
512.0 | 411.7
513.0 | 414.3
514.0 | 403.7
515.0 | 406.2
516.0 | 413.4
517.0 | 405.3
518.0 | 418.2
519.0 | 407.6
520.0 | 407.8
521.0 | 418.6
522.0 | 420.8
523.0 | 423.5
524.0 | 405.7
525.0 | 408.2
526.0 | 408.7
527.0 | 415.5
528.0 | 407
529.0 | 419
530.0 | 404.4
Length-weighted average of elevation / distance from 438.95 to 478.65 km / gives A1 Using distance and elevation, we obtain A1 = 423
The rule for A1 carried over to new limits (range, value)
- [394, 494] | 417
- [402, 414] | 398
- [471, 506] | 432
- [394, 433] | 400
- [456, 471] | 428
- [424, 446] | 420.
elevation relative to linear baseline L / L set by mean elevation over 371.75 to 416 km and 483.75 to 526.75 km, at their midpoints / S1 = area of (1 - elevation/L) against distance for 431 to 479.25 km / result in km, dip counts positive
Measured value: -2.4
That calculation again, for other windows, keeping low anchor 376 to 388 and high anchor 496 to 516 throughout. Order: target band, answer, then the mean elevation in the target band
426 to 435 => -0.8 km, 418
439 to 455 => -1.2 km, 418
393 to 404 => -0.7 km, 391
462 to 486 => -1.9 km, 434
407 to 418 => -0.7 km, 399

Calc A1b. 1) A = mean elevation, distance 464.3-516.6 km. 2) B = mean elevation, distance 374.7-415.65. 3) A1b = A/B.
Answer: 1.12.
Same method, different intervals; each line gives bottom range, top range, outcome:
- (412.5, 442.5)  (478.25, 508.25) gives 1.05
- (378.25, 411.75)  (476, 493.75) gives 1.15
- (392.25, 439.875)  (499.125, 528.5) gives 1.03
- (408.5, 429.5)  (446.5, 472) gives 1.05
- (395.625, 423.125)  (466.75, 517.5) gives 1.08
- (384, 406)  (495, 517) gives 1.09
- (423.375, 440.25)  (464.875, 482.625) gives 1.03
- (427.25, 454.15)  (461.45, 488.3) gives 1.04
